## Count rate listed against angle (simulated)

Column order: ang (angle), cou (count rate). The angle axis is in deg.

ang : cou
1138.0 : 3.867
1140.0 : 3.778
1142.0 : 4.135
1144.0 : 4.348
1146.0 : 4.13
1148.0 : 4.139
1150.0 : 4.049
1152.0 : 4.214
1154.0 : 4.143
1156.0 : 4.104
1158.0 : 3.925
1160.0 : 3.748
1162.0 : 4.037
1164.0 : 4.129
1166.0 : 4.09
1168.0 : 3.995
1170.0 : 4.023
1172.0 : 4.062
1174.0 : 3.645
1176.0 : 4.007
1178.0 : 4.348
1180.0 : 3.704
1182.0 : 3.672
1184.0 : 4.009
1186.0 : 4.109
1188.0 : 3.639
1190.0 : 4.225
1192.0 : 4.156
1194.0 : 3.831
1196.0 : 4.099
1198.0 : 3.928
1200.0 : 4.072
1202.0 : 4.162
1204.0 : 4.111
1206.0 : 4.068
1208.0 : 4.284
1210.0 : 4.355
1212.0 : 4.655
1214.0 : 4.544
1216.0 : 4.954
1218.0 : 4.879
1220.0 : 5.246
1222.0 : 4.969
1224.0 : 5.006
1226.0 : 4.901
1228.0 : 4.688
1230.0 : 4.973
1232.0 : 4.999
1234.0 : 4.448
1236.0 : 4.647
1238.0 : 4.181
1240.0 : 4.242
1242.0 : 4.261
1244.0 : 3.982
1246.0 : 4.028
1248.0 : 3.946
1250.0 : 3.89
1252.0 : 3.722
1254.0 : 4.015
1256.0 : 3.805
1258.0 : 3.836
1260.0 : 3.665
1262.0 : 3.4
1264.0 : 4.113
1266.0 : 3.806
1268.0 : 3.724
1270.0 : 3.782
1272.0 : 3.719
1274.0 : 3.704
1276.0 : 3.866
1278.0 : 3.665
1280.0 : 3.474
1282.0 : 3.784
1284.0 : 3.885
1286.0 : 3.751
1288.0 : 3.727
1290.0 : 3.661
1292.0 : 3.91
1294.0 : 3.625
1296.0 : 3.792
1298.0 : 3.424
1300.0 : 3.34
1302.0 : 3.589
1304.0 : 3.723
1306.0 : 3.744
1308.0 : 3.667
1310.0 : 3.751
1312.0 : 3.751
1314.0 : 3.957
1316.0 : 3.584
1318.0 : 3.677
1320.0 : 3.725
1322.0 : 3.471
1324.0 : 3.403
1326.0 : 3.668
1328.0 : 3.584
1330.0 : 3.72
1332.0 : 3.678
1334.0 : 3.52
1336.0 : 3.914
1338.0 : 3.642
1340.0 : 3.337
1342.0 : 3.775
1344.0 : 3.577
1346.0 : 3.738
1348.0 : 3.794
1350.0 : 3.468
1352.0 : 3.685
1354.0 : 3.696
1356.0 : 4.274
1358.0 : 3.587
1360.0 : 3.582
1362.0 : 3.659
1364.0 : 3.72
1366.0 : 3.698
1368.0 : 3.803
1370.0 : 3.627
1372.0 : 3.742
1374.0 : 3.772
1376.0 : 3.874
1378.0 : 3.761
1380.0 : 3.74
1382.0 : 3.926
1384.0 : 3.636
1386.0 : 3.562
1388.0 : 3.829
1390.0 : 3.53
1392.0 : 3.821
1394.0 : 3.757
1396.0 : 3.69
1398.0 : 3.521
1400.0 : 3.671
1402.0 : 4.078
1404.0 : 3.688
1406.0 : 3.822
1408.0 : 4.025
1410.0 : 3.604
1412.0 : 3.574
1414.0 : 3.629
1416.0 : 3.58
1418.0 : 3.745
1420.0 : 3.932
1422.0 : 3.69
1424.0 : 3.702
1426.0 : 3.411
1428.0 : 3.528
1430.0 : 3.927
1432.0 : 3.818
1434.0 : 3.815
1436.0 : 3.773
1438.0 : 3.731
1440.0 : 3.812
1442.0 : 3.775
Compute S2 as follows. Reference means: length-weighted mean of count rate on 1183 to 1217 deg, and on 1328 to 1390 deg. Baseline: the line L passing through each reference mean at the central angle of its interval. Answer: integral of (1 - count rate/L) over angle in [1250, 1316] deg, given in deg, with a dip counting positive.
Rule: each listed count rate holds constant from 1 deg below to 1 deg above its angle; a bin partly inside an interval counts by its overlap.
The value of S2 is 3.4 deg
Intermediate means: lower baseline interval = 4.19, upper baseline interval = 3.71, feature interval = 3.73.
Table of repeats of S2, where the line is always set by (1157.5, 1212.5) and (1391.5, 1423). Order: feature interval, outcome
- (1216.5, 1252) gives -5.0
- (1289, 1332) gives 2.3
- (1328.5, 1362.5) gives 1.2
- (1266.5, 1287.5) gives 0.9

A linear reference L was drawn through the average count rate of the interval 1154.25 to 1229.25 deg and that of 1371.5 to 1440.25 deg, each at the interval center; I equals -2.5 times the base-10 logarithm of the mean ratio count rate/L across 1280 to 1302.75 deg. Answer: 0.09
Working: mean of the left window 4.23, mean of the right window 3.73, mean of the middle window 3.67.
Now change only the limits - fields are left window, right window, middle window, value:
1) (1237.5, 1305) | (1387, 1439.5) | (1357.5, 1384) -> 0.01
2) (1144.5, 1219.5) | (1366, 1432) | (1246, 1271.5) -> 0.05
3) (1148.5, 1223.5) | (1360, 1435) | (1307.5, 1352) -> 0.06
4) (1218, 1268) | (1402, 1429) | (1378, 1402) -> 0.02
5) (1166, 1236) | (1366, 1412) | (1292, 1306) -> 0.11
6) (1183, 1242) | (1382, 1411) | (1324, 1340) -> 0.10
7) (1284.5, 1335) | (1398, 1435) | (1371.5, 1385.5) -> -0.02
